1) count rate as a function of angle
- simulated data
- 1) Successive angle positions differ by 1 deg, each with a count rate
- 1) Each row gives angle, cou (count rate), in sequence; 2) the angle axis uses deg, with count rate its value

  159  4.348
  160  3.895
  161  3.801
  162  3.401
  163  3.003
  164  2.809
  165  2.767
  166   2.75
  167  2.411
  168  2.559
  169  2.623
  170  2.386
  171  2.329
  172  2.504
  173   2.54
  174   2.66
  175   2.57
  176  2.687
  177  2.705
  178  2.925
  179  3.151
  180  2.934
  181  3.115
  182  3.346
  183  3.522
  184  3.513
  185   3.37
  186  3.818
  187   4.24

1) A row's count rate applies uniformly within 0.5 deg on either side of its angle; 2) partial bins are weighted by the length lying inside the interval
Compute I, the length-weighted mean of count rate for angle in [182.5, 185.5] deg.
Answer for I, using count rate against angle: 3.47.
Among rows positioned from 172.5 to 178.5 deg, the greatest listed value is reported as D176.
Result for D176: 2.925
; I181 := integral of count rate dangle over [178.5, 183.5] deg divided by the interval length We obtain 3.21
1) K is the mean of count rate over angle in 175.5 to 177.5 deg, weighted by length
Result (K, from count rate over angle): 2.7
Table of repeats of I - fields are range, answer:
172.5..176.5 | 2.61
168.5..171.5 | 2.45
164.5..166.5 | 2.76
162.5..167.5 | 2.75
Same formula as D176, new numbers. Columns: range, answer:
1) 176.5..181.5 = 3.151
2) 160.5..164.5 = 3.801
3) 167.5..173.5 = 2.623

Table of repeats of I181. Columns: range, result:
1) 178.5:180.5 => 3.04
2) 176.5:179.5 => 2.93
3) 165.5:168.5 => 2.57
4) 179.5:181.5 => 3.02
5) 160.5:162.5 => 3.6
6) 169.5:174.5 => 2.48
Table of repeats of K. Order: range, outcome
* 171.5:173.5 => 2.52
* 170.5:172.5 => 2.42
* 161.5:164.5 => 3.07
